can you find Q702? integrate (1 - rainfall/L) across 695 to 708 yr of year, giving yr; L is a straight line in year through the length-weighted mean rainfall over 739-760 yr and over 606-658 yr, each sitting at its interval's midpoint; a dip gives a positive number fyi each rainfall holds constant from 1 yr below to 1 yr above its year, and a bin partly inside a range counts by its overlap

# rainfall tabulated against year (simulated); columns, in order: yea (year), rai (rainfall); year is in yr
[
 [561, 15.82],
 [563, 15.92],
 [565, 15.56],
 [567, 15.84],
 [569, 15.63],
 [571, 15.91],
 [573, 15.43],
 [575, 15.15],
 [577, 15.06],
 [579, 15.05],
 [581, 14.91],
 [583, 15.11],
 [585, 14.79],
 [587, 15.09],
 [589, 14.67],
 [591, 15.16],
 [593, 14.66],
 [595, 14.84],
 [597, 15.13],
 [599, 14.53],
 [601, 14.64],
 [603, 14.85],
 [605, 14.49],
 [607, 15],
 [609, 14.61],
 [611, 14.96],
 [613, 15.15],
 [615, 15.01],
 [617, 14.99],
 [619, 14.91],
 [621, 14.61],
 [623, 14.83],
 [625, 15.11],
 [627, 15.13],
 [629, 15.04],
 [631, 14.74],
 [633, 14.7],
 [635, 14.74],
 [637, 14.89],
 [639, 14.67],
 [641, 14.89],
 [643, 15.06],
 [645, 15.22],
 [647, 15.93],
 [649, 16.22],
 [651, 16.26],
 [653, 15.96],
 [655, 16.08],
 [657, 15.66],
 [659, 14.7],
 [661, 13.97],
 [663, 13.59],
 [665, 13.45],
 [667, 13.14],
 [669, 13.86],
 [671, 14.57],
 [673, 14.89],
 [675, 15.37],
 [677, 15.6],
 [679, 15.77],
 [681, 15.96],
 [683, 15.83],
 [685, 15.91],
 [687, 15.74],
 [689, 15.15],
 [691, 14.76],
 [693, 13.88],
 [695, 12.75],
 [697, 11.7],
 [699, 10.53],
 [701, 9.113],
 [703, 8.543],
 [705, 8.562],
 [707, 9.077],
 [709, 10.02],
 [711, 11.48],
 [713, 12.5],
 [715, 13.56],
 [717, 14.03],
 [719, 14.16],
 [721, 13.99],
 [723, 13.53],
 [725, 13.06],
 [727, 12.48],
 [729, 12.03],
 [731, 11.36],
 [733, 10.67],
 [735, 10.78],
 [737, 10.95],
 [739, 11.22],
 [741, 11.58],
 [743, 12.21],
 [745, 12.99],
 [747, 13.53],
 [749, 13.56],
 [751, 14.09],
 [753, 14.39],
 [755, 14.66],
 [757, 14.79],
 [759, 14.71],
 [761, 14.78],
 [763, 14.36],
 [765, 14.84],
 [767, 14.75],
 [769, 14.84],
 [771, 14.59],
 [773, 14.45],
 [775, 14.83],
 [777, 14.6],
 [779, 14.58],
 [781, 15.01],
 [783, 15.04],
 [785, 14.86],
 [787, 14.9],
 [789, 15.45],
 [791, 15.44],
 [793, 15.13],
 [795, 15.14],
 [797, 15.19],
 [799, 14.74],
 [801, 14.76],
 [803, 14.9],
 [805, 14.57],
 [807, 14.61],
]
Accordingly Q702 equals 4.0 yr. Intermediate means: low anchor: 15.2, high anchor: 13.5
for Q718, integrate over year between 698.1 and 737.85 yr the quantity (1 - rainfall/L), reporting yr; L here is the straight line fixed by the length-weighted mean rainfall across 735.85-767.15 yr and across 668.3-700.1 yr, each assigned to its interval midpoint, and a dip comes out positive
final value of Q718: 7.0 yr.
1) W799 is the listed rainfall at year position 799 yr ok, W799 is 14.74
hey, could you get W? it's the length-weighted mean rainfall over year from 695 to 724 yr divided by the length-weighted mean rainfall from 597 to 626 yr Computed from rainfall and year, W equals 0.78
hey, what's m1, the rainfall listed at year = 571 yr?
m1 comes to 15.91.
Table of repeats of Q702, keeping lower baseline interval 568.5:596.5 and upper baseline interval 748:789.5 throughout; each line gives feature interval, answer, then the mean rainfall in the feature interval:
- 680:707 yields 3.7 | 12.8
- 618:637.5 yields 0.2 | 14.9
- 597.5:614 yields 0.3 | 14.8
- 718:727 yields 0.7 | 13.6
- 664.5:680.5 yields 0.2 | 14.7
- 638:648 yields -0.1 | 15.2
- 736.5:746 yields 1.9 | 11.8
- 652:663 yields -0.1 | 15.1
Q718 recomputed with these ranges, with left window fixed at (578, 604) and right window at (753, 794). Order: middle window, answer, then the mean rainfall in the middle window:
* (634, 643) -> 0.0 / 14.8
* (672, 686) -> -0.7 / 15.6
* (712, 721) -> 0.7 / 13.6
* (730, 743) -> 3.2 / 11.2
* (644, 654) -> -0.7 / 15.9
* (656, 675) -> 0.8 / 14.3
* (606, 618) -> -0.1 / 15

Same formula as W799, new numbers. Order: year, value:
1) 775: 14.83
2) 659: 14.7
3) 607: 15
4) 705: 8.562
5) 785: 14.86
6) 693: 13.88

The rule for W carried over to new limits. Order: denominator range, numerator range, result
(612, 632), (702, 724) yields 0.79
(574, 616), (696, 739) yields 0.77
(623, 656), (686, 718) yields 0.78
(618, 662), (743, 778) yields 0.95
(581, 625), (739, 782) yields 0.95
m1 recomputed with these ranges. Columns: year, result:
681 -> 15.96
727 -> 12.48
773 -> 14.45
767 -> 14.75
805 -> 14.57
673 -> 14.89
